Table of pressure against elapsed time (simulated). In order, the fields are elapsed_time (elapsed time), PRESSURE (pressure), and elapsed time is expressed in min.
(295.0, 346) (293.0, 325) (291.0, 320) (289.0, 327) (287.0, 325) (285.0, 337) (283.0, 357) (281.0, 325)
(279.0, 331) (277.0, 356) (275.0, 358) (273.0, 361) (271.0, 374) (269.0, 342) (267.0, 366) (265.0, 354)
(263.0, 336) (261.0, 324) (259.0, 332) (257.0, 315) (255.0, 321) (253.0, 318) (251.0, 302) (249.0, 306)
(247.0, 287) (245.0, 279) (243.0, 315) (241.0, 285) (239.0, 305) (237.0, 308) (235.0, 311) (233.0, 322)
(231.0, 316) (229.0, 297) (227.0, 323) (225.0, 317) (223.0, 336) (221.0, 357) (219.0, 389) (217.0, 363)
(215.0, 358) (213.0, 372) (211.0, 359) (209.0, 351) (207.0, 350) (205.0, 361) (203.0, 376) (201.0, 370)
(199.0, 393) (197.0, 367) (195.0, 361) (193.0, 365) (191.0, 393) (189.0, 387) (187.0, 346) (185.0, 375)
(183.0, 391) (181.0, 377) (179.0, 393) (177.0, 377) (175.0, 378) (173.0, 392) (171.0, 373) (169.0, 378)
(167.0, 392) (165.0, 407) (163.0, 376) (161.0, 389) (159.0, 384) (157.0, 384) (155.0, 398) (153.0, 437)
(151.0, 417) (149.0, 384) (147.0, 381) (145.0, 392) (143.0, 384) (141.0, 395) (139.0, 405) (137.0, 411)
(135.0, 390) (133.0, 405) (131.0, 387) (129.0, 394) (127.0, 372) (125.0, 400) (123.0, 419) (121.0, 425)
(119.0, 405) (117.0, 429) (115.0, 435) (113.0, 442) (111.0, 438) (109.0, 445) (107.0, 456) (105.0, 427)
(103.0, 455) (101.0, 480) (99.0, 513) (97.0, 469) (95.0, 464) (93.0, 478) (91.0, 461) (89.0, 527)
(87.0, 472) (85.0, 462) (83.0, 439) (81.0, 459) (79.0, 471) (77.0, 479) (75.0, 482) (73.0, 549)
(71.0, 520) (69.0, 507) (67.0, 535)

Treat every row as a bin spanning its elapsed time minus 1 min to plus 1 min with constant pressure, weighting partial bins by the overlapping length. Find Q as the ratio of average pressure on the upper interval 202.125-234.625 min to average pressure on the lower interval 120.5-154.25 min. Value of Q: 0.87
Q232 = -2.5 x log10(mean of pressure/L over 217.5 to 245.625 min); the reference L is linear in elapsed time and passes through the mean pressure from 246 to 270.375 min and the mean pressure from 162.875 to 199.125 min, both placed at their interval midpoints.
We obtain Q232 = 0.08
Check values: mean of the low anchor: 380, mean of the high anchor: 326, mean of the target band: 320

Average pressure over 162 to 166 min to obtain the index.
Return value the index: 392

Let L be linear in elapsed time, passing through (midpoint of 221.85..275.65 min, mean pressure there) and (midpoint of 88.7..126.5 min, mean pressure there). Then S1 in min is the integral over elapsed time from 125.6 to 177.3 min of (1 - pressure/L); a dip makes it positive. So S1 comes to 2.2 min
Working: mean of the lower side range 448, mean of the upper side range 322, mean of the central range 392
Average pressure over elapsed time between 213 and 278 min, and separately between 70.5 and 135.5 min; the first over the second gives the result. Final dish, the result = 0.73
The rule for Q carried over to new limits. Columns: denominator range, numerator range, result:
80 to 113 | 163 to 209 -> 0.81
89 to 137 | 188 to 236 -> 0.81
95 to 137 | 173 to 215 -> 0.87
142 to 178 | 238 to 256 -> 0.77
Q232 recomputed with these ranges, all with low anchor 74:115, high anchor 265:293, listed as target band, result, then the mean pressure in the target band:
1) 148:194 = 0.08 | 387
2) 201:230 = 0.10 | 351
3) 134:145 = 0.10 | 397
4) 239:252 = 0.23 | 296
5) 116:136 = 0.11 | 403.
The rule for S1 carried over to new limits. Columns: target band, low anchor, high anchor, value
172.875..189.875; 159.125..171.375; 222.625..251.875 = -0.48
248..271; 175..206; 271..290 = 1.32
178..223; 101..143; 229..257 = -3.27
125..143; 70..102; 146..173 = 1.23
